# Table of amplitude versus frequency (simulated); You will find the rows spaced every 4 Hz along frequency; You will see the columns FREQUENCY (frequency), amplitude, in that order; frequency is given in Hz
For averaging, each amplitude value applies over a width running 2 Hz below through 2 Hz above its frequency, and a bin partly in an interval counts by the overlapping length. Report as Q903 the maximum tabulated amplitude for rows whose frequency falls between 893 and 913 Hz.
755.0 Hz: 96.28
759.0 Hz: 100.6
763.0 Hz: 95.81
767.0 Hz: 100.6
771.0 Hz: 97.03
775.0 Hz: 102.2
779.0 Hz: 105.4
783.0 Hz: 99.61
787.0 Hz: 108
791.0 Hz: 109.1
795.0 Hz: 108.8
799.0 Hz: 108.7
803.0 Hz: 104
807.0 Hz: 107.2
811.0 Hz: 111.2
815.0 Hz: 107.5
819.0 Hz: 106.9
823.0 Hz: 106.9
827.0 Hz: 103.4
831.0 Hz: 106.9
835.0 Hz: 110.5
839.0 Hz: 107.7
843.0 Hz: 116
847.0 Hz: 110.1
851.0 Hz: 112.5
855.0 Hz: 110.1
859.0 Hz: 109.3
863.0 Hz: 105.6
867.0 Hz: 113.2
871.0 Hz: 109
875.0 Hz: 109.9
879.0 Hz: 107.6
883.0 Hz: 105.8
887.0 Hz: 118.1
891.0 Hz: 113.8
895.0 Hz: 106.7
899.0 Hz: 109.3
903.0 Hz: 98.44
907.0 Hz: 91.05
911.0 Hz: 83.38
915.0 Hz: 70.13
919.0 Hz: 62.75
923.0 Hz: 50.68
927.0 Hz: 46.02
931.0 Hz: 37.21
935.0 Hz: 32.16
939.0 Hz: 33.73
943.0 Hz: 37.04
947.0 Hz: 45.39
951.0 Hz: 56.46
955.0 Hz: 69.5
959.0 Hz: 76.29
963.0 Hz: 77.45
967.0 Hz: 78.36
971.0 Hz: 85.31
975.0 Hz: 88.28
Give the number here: 109.3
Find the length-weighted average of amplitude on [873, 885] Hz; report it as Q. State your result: 108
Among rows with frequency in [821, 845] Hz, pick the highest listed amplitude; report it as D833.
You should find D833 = 116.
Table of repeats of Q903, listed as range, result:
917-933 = 62.75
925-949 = 46.02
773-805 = 109.1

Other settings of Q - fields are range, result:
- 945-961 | 61.9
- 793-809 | 107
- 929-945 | 35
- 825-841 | 107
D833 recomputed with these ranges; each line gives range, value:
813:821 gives 107.5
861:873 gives 113.2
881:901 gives 118.1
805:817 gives 111.2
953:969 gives 78.36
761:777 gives 102.2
